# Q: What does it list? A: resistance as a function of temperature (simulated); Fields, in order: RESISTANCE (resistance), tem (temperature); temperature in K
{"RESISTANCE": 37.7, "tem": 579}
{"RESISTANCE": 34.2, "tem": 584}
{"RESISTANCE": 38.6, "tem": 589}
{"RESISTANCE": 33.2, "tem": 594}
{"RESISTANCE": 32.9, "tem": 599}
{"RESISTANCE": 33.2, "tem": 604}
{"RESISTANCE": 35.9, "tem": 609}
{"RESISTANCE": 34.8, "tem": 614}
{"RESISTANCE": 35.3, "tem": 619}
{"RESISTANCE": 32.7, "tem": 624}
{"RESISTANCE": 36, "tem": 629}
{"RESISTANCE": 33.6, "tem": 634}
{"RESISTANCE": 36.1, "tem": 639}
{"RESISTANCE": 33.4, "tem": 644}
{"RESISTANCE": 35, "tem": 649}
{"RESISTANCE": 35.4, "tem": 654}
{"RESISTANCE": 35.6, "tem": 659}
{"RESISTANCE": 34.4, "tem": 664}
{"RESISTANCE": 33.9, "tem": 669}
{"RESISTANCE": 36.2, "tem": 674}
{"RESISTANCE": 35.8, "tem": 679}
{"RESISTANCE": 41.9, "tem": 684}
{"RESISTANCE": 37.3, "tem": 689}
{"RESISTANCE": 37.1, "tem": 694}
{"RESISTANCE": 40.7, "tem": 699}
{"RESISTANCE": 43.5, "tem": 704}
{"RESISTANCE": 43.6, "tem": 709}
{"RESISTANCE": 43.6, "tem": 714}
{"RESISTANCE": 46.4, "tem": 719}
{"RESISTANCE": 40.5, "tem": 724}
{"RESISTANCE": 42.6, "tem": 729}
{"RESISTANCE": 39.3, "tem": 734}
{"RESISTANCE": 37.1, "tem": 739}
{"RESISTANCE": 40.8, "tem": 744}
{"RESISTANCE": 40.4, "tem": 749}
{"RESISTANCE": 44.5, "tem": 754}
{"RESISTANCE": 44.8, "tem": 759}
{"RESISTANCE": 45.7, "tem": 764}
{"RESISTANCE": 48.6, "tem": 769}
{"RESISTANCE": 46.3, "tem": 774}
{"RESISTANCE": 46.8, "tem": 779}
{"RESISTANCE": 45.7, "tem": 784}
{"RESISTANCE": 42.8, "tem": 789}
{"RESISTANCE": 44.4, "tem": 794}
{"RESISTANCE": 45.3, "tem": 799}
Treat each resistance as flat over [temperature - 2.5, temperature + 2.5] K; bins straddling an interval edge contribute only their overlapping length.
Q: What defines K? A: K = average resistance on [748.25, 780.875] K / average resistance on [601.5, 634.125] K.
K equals 1.32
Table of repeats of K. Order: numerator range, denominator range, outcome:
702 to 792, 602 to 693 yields 1.23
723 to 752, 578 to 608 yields 1.15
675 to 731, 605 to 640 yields 1.18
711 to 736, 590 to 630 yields 1.24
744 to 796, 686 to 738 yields 1.08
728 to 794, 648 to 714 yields 1.15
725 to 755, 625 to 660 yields 1.16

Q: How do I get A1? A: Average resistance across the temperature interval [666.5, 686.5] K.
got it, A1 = 37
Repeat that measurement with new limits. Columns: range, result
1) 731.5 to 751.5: 39.4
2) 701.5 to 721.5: 44.3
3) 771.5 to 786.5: 46.3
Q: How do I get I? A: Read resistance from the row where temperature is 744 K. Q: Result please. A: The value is 40.8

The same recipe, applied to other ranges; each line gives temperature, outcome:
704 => 43.5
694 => 37.1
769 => 48.6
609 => 35.9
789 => 42.8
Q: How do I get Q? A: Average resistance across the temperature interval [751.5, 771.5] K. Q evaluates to 45.9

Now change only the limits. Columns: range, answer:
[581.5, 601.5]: 34.7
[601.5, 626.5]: 34.4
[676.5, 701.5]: 38.6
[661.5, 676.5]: 34.8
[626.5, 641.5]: 35.2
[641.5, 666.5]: 34.8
